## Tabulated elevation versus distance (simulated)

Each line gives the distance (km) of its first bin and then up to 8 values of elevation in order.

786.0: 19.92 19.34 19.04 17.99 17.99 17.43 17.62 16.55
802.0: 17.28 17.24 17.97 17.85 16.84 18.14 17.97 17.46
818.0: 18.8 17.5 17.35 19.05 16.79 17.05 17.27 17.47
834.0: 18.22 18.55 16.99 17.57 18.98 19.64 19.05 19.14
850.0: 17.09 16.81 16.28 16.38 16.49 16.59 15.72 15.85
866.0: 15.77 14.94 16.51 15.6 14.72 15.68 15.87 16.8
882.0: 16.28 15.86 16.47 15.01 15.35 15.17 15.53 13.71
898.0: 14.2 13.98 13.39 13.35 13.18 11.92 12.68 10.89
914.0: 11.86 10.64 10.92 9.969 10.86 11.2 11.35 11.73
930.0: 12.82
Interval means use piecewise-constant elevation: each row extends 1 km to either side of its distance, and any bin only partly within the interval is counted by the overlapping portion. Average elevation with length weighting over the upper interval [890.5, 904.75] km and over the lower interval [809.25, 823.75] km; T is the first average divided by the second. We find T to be 0.80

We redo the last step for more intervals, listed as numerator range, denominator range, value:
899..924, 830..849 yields 0.65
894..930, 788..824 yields 0.69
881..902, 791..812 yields 0.86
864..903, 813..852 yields 0.85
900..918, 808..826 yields 0.69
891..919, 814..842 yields 0.73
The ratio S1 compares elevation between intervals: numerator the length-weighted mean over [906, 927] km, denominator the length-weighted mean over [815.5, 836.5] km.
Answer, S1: 0.64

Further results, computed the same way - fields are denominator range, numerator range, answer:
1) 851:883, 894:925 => 0.77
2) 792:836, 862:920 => 0.81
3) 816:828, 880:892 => 0.89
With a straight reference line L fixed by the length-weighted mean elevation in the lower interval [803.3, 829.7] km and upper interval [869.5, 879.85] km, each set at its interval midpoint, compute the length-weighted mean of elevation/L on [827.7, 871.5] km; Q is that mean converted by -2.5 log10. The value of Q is -0.04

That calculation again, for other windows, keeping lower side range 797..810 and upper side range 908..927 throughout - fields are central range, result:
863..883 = -0.16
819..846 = -0.14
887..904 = -0.17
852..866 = -0.13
